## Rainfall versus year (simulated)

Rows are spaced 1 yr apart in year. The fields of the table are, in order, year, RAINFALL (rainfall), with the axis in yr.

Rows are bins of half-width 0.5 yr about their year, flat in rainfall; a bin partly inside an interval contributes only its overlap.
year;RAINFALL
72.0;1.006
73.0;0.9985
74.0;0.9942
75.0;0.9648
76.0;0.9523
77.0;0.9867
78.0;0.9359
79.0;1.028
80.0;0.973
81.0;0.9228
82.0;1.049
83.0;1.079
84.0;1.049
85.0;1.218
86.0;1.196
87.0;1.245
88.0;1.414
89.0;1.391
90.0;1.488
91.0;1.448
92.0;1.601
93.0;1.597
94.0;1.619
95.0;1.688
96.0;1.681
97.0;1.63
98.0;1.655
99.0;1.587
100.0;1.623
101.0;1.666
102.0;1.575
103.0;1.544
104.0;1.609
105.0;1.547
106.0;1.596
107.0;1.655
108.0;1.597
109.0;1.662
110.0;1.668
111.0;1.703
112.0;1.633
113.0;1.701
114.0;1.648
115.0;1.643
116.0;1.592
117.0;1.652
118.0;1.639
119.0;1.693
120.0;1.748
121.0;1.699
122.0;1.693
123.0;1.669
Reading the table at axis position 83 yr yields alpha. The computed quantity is 1.079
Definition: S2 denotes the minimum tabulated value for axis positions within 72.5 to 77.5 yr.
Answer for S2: 0.9523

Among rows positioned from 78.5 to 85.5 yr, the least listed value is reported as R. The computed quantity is 0.9228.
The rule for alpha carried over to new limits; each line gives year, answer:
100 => 1.623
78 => 0.9359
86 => 1.196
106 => 1.596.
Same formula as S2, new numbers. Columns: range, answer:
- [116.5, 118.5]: 1.639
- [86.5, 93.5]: 1.245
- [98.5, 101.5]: 1.587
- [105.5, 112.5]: 1.596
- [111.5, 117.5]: 1.592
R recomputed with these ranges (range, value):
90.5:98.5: 1.448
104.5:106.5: 1.547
